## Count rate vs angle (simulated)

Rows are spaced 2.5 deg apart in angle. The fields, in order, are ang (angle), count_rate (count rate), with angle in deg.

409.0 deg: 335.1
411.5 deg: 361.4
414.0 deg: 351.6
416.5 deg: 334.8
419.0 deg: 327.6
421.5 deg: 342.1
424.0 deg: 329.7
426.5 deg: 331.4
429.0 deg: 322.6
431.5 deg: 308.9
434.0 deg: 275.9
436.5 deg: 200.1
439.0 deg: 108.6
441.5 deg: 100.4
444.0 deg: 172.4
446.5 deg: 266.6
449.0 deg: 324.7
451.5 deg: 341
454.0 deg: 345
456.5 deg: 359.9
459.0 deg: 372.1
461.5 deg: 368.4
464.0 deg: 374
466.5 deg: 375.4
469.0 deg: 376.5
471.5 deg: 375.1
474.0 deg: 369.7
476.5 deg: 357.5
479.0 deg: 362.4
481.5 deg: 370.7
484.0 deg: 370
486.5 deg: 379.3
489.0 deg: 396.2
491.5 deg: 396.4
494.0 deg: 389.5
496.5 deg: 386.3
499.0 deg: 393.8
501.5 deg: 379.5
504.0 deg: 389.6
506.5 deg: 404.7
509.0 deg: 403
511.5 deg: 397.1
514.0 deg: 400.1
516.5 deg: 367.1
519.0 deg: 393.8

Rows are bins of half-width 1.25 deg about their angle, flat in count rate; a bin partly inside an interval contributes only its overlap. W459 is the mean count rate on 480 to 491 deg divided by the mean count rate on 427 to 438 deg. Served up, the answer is 1.37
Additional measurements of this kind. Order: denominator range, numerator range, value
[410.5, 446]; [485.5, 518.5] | 1.42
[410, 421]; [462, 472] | 1.09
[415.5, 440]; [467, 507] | 1.31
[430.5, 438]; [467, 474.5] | 1.47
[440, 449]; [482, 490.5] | 1.93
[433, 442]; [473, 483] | 2.10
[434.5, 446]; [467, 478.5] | 2.28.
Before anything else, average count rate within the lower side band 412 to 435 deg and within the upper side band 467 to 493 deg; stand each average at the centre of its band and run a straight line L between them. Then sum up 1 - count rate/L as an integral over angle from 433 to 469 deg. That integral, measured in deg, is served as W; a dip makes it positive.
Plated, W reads 6.6 deg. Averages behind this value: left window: 327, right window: 376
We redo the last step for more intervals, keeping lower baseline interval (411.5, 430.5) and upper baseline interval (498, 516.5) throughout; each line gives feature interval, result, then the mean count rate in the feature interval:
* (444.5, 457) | 1.4 deg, 316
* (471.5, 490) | 0.2 deg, 372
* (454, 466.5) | -0.2 deg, 367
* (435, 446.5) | 6.2 deg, 161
